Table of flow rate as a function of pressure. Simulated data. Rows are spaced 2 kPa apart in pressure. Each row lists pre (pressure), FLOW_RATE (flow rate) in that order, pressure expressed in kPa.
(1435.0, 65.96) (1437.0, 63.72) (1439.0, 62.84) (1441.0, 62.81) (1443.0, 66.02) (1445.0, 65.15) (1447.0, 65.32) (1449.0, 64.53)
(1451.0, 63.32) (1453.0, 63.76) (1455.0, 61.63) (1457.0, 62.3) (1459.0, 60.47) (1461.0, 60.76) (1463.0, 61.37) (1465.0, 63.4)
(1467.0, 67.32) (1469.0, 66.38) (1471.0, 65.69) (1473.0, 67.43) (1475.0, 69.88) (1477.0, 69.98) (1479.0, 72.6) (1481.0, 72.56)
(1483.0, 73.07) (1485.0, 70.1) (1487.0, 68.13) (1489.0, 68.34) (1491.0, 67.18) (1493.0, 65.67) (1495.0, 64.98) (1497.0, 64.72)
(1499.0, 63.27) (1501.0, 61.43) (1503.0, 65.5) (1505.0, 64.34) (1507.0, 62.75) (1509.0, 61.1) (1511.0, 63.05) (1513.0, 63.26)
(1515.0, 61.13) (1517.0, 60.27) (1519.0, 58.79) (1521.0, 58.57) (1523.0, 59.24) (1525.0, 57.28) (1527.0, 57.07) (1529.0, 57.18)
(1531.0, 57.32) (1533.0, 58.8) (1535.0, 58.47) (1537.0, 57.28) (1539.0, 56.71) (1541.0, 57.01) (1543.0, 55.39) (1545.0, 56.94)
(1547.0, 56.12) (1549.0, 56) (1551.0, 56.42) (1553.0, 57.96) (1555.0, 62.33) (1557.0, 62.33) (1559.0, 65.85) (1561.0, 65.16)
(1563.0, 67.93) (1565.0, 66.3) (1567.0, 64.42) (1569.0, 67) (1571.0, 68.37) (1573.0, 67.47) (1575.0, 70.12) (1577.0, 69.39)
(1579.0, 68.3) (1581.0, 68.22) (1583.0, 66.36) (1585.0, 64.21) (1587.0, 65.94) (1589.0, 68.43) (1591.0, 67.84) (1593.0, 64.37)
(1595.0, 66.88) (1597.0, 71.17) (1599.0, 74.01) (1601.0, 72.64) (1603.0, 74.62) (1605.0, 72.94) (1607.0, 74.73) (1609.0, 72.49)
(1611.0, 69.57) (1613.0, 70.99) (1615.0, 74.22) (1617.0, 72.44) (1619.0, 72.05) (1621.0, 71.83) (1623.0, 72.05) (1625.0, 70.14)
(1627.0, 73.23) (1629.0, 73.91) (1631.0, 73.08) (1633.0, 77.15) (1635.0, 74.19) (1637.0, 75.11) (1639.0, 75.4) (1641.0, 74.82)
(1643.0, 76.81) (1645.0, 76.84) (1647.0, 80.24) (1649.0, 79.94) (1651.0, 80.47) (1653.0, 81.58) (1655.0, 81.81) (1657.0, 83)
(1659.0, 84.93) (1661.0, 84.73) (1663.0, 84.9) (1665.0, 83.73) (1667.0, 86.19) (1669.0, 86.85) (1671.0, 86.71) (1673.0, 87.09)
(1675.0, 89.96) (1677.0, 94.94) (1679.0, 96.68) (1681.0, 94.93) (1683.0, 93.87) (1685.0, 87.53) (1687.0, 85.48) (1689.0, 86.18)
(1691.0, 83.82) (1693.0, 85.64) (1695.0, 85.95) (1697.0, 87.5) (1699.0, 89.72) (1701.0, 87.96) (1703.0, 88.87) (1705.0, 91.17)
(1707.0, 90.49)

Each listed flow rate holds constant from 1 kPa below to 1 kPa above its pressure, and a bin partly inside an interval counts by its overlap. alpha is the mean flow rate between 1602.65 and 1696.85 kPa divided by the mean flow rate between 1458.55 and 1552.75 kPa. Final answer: 1.29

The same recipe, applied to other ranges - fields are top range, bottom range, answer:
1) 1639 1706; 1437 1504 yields 1.30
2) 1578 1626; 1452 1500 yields 1.06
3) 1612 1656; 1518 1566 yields 1.27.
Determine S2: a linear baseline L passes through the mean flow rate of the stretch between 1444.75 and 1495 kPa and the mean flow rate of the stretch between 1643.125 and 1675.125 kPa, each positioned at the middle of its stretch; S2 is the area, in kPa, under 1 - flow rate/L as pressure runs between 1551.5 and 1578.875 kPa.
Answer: 3.37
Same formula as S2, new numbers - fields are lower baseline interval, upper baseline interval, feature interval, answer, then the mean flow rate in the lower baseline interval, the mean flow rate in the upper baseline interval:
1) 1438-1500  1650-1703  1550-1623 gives 9.0 kPa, 65.8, 87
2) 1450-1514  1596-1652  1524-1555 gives 5.3 kPa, 65.5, 74.2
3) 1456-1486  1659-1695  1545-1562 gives 3.5 kPa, 66.9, 88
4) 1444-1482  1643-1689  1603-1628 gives 2.6 kPa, 65.5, 85.8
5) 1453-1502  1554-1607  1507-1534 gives 2.9 kPa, 66.1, 67.9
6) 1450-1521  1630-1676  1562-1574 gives 1.0 kPa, 64.9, 81.1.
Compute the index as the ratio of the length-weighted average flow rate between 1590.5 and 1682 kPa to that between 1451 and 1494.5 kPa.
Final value 1.17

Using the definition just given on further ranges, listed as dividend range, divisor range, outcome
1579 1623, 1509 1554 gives 1.21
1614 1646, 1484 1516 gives 1.14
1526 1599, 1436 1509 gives 0.96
